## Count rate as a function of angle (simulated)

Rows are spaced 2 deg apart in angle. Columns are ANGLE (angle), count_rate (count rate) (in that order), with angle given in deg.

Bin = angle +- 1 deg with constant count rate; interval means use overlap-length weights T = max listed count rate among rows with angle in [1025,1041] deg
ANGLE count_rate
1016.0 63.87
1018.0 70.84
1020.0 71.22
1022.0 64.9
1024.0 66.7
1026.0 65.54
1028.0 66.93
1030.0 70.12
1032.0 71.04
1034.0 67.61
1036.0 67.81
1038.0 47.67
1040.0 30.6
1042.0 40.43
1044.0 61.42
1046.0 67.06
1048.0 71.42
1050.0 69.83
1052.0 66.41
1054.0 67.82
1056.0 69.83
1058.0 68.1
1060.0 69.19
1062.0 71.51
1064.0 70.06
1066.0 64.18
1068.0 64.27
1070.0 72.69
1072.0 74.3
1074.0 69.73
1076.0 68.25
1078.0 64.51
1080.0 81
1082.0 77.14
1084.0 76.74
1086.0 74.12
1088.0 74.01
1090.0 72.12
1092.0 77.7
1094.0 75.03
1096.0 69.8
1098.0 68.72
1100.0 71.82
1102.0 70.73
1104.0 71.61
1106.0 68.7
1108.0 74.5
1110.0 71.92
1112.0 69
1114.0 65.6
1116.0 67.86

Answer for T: 71.04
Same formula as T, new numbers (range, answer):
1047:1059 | 71.42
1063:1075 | 74.3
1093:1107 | 75.03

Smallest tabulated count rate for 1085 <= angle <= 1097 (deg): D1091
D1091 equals 69.8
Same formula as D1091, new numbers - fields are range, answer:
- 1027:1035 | 66.93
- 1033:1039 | 47.67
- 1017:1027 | 64.9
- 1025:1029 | 65.54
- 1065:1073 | 64.18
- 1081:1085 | 76.74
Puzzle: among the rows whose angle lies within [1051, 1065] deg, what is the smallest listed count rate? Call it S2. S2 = 66.41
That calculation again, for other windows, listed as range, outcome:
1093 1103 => 68.72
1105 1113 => 68.7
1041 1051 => 40.43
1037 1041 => 30.6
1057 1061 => 68.1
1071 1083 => 64.51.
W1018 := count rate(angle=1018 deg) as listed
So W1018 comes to 70.84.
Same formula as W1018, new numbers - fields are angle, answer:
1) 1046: 67.06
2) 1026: 65.54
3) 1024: 66.7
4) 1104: 71.61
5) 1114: 65.6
